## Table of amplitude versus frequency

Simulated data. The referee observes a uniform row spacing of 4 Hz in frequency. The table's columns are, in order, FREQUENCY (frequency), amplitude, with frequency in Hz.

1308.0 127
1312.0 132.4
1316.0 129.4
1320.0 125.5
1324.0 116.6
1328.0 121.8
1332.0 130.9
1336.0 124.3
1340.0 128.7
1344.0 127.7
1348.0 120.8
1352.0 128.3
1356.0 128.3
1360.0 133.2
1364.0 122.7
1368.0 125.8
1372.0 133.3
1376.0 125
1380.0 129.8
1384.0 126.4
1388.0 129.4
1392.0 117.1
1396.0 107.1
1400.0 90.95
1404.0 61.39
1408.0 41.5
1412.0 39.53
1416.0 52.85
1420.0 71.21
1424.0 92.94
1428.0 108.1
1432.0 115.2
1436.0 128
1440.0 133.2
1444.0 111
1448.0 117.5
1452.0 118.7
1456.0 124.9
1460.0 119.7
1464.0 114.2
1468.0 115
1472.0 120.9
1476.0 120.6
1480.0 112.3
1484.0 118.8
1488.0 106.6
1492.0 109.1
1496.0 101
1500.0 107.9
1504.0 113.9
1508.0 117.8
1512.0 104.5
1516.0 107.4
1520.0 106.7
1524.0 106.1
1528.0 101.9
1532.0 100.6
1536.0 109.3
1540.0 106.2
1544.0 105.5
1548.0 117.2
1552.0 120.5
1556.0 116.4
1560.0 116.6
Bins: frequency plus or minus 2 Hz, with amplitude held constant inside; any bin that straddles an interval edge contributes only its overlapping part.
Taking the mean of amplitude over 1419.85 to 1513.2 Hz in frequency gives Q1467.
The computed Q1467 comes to 114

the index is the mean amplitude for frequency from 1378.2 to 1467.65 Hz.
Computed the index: 102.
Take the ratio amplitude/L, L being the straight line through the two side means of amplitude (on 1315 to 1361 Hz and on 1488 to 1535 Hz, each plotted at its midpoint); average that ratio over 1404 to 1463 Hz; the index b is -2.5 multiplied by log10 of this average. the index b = 0.18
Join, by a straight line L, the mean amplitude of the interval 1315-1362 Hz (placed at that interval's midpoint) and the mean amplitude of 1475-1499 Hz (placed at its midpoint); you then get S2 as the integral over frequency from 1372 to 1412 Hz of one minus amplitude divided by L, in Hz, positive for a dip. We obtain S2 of 6.5 Hz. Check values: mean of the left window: 126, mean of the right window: 111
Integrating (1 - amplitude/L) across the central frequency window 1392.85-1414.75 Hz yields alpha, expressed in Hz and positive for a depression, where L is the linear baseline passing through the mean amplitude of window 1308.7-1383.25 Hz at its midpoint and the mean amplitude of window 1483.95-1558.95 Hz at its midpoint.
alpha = 9.2 Hz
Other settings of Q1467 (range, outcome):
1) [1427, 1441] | 121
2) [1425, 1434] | 110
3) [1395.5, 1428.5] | 70.9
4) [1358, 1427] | 100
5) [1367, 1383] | 129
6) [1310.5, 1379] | 127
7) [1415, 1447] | 104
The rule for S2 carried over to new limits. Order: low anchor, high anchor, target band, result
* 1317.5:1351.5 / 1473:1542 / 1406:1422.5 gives 9.1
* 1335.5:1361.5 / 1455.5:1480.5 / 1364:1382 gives -0.3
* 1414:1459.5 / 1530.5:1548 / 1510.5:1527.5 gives 0.2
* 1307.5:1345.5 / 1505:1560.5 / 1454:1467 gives -0.4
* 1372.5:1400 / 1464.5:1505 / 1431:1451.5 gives -0.9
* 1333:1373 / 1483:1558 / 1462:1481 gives -0.4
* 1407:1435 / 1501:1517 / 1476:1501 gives -1.8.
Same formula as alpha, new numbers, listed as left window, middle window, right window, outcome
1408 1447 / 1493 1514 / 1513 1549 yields -1.29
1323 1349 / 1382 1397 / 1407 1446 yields -2.33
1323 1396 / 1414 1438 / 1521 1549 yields 4.76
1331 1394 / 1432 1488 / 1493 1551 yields -1.81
